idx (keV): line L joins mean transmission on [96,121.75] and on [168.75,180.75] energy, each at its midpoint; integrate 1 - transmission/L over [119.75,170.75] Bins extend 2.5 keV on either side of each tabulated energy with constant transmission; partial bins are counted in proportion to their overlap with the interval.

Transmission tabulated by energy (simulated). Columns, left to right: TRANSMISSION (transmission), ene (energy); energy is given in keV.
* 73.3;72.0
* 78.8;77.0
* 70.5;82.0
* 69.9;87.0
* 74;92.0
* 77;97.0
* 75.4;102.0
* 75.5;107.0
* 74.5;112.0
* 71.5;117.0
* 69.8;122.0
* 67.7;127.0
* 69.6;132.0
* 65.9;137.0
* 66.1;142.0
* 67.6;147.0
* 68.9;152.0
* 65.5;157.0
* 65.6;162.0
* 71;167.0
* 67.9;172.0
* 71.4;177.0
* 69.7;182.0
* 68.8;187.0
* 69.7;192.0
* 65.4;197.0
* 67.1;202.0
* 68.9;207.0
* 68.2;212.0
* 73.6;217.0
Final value 2.8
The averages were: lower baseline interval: 74.2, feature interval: 67.8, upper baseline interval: 69.7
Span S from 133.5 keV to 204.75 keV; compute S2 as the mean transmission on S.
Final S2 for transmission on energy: 67.9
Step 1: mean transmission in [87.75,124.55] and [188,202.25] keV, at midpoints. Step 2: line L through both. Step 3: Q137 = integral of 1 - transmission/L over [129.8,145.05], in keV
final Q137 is 0.9 keV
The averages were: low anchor 73.8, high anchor 67.6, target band 67.2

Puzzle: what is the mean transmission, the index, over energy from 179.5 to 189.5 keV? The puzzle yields 69.2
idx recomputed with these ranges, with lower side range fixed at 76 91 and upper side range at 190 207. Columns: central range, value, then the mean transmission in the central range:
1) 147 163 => 0.6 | 66.9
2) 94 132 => -0.8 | 72.8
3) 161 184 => -0.2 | 69.3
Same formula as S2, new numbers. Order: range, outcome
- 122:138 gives 68.2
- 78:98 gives 73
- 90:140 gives 72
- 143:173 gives 67.7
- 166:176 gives 69.5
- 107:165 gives 68.8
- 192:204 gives 66.9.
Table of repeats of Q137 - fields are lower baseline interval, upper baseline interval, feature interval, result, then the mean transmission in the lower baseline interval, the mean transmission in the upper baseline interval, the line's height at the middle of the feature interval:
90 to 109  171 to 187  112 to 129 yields 0.82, 75.5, 69.7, 74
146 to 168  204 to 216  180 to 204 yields 0.15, 67.5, 69.1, 68.6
